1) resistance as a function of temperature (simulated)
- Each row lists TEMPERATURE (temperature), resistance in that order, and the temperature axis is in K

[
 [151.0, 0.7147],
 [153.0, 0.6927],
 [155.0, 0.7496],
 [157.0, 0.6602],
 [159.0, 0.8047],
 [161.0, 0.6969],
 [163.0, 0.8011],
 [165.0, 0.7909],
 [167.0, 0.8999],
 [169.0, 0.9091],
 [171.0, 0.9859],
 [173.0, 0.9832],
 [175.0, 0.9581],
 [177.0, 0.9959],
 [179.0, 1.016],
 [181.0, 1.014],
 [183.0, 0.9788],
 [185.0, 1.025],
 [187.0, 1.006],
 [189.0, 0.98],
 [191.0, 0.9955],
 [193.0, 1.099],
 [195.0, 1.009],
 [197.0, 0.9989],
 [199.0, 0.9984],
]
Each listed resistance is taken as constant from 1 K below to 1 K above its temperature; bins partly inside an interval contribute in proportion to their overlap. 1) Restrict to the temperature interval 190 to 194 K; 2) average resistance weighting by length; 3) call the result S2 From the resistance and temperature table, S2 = 1.05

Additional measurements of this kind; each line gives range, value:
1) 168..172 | 0.948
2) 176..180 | 1.01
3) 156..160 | 0.732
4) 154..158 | 0.705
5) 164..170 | 0.867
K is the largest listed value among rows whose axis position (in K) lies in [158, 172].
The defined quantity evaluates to 0.9859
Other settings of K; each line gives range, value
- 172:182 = 1.016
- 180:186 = 1.025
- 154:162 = 0.8047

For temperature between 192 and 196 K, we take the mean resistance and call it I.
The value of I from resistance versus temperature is 1.05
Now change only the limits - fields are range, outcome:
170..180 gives 0.988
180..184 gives 0.996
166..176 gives 0.947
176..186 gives 1.01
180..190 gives 1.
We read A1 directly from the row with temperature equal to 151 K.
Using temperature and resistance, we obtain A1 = 0.7147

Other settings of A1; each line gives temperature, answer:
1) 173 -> 0.9832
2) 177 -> 0.9959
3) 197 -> 0.9989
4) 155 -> 0.7496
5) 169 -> 0.9091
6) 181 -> 1.014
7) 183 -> 0.9788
